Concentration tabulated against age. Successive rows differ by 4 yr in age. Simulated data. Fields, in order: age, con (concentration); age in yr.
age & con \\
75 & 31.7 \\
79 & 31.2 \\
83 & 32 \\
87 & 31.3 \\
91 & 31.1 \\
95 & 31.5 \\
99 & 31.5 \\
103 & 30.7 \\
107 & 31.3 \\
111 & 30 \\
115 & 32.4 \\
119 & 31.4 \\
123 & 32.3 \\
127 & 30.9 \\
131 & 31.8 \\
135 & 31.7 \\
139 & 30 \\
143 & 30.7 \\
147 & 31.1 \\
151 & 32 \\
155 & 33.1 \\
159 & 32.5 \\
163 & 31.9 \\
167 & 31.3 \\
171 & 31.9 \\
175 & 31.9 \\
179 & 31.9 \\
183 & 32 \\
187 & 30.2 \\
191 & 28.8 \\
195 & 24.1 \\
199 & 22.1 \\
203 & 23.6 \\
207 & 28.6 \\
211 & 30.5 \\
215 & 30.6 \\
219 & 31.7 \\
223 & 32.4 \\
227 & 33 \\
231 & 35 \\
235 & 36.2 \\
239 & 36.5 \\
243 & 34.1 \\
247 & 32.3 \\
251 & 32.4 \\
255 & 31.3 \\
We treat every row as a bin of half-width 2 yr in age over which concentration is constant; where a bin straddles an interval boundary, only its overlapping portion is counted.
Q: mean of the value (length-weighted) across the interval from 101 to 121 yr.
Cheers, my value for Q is 31.2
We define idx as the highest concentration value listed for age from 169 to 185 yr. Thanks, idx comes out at 32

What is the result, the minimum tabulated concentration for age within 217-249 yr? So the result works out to 31.7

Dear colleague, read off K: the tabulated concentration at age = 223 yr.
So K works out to 32.4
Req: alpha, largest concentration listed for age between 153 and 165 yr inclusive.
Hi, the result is 33.1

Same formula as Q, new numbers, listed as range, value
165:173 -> 31.6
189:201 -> 25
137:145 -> 30.4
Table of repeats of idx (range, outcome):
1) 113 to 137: 32.4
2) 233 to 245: 36.5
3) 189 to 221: 31.7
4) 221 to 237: 36.2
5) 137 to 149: 31.1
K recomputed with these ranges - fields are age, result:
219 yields 31.7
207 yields 28.6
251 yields 32.4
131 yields 31.8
